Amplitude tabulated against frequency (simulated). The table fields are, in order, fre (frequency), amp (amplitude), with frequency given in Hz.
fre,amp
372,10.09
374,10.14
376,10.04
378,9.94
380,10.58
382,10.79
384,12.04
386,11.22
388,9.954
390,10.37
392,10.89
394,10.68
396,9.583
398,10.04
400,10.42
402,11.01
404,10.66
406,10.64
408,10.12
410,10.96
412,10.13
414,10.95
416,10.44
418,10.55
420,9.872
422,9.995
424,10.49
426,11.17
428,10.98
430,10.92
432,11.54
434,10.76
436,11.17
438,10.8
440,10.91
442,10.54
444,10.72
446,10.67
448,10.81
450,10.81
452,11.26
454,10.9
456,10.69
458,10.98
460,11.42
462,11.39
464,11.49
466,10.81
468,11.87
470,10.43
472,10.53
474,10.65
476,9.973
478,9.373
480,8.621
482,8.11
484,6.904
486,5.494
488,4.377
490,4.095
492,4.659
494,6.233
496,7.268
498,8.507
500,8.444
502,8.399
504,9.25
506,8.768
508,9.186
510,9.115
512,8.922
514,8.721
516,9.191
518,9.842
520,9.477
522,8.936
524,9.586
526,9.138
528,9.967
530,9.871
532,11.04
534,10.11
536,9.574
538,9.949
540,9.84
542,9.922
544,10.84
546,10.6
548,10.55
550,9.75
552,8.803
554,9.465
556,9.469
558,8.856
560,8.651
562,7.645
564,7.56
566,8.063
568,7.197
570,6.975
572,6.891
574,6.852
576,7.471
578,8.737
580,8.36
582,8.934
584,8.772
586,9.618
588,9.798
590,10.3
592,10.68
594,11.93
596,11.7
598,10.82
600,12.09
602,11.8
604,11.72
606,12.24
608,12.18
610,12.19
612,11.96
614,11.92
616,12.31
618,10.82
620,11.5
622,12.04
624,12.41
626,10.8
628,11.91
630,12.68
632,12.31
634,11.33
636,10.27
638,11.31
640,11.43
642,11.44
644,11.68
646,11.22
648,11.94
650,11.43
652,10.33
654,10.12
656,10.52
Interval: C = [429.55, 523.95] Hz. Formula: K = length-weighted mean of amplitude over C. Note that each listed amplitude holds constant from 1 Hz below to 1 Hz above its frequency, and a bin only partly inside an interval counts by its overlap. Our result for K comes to 9.44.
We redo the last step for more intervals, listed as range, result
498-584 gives 9.01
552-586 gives 8.18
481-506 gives 6.89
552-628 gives 10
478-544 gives 8.53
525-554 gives 9.98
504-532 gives 9.35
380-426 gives 10.6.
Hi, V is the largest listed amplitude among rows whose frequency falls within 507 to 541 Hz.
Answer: 11.04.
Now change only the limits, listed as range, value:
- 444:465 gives 11.49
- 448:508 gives 11.87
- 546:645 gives 12.68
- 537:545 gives 10.84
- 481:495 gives 8.11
